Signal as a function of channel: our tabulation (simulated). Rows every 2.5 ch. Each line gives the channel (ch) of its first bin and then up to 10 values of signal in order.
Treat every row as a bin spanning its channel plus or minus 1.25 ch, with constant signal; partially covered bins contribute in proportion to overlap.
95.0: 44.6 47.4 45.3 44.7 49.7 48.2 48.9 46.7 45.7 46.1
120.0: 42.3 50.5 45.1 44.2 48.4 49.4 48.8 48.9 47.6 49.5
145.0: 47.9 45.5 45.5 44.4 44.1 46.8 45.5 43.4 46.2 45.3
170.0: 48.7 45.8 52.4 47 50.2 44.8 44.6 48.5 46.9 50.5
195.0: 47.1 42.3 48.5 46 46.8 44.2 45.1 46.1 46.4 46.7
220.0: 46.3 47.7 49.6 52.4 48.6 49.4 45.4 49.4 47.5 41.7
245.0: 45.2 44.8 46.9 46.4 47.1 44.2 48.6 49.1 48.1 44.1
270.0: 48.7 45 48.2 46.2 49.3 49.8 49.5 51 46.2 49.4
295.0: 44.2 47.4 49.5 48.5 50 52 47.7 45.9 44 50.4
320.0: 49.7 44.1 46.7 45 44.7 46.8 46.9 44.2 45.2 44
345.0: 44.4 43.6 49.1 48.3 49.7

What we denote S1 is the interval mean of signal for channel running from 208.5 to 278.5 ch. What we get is 47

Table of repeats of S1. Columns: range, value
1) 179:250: 46.9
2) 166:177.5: 47.9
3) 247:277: 46.8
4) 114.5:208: 46.7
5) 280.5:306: 48.6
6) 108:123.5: 46.7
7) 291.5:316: 47.9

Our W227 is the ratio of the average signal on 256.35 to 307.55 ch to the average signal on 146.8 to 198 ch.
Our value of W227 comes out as 1.0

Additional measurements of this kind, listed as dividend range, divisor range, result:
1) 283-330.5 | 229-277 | 1.02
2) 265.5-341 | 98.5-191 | 1.01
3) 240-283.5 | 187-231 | 0.99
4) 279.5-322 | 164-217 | 1.03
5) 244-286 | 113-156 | 1.01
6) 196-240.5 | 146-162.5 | 1.04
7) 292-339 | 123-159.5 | 1.01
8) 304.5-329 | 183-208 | 1.02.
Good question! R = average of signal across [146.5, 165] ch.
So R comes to 45.1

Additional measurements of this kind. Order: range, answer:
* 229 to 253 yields 46.5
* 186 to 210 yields 46.6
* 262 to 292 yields 47.9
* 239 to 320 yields 47.4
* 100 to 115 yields 47.3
